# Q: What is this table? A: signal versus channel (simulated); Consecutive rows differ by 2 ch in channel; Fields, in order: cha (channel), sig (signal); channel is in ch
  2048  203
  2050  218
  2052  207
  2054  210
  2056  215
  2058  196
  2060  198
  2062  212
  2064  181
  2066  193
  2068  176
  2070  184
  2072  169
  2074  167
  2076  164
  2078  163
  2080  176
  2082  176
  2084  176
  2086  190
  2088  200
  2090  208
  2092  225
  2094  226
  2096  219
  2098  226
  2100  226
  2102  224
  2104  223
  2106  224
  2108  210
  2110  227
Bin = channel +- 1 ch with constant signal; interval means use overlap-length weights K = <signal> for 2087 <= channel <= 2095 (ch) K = 215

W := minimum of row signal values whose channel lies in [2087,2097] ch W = 200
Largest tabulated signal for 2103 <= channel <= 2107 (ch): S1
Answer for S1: 224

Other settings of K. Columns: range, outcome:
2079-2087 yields 180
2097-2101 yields 226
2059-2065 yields 197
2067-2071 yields 180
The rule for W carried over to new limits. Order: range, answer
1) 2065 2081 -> 163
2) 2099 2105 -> 223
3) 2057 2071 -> 176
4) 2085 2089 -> 190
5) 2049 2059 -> 196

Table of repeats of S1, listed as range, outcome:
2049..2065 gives 218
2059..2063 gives 212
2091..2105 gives 226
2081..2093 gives 225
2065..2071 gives 193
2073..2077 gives 167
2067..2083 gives 184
